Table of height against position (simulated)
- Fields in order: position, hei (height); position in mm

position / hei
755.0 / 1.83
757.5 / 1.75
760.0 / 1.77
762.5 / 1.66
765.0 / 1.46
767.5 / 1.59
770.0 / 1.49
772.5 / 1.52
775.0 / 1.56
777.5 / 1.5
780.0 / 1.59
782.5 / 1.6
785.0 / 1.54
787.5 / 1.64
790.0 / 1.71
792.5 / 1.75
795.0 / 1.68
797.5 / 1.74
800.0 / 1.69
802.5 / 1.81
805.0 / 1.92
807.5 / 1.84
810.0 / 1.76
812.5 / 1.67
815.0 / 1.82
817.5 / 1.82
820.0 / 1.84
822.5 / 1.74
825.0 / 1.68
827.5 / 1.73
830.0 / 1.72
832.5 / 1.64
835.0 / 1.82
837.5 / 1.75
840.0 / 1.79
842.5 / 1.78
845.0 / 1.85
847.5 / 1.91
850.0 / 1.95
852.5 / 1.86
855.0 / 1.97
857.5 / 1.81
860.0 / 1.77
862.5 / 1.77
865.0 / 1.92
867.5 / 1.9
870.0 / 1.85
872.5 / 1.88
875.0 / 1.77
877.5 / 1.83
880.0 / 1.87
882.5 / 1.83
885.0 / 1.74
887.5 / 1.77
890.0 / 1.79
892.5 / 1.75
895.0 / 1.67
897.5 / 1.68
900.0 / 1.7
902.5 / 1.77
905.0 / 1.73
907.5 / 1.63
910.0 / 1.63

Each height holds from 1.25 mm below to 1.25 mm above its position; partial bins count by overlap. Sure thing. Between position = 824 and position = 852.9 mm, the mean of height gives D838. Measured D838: 1.79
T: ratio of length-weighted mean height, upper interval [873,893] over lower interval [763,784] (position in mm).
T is 1.2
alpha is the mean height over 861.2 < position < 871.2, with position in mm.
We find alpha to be 1.86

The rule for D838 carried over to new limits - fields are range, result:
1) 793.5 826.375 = 1.77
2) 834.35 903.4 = 1.81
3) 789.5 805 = 1.75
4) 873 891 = 1.8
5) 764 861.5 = 1.73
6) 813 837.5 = 1.75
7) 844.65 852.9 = 1.9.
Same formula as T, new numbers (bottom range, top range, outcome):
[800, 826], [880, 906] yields 0.98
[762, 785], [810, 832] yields 1.13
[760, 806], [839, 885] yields 1.13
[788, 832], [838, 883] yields 1.05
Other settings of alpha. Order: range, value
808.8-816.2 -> 1.75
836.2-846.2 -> 1.79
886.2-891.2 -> 1.78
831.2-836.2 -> 1.73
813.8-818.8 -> 1.82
